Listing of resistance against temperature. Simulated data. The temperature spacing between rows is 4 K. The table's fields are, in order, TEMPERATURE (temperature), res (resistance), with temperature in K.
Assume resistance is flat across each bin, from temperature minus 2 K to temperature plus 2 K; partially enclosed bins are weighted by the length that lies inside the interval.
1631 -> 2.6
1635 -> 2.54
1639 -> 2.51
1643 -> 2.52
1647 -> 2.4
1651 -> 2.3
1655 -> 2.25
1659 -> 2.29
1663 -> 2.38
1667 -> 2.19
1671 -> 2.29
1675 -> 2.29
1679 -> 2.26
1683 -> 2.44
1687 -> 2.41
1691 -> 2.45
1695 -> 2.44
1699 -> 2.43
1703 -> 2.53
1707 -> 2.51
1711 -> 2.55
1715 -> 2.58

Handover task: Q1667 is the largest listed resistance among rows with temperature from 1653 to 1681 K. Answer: 2.38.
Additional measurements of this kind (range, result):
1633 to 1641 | 2.54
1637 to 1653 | 2.52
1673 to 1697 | 2.45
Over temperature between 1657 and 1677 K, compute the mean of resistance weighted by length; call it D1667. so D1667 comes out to 2.29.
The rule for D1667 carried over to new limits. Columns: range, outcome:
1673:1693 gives 2.37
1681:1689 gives 2.42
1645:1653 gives 2.35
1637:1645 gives 2.51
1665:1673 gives 2.24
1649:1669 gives 2.28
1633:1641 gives 2.52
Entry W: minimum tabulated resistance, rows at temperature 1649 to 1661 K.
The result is 2.25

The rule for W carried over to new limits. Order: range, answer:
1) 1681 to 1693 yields 2.41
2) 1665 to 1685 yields 2.19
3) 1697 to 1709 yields 2.43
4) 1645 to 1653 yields 2.3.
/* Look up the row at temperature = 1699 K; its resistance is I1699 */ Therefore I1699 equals 2.43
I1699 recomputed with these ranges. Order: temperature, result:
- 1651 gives 2.3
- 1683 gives 2.44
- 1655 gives 2.25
